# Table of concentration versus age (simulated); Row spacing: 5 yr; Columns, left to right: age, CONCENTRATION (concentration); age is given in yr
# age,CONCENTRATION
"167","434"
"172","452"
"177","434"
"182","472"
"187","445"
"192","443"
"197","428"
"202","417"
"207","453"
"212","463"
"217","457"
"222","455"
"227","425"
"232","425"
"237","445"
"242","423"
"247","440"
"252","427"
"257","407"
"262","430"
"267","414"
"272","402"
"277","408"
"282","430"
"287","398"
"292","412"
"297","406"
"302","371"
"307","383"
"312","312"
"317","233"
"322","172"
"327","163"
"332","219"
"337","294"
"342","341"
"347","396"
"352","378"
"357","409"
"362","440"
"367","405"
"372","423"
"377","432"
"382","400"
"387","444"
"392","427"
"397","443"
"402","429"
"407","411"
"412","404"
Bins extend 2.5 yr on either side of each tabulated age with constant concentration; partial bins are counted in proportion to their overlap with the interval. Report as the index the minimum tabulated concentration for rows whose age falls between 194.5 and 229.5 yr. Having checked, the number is 417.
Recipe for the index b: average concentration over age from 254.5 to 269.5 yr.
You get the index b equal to 417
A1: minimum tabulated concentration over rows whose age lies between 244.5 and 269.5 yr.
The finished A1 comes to 407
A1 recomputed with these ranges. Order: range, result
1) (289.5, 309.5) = 371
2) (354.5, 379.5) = 405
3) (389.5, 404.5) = 427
